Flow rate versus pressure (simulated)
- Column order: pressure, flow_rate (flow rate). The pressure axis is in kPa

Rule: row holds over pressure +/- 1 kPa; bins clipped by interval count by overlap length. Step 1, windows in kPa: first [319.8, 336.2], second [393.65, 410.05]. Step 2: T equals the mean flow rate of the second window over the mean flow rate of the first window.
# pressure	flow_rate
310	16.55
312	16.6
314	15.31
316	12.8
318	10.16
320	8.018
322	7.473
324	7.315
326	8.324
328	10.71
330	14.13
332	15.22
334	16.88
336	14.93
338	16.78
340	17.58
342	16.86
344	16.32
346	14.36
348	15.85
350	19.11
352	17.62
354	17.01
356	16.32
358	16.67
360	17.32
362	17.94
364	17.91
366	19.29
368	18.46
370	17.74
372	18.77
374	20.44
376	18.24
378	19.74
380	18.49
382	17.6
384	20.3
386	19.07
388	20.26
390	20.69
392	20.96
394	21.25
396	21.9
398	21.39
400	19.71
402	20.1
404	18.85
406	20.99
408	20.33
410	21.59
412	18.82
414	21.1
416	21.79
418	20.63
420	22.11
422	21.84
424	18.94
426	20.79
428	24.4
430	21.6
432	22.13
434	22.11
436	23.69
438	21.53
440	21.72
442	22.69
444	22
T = 1.80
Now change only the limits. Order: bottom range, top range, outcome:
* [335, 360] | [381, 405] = 1.21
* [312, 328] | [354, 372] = 1.71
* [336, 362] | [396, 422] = 1.23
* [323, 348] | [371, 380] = 1.35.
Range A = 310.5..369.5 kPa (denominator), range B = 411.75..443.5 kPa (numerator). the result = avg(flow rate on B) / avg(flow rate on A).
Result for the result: 1.45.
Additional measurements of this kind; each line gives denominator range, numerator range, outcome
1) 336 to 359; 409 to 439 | 1.29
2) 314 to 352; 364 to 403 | 1.44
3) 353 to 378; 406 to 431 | 1.17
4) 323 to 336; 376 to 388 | 1.55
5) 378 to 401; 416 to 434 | 1.07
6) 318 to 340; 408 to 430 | 1.74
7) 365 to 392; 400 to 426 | 1.07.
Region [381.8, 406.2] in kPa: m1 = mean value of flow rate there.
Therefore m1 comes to 20.3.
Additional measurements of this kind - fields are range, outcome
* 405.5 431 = 21.2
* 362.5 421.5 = 19.9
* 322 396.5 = 17.1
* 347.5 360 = 17.2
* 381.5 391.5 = 19.8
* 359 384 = 18.6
